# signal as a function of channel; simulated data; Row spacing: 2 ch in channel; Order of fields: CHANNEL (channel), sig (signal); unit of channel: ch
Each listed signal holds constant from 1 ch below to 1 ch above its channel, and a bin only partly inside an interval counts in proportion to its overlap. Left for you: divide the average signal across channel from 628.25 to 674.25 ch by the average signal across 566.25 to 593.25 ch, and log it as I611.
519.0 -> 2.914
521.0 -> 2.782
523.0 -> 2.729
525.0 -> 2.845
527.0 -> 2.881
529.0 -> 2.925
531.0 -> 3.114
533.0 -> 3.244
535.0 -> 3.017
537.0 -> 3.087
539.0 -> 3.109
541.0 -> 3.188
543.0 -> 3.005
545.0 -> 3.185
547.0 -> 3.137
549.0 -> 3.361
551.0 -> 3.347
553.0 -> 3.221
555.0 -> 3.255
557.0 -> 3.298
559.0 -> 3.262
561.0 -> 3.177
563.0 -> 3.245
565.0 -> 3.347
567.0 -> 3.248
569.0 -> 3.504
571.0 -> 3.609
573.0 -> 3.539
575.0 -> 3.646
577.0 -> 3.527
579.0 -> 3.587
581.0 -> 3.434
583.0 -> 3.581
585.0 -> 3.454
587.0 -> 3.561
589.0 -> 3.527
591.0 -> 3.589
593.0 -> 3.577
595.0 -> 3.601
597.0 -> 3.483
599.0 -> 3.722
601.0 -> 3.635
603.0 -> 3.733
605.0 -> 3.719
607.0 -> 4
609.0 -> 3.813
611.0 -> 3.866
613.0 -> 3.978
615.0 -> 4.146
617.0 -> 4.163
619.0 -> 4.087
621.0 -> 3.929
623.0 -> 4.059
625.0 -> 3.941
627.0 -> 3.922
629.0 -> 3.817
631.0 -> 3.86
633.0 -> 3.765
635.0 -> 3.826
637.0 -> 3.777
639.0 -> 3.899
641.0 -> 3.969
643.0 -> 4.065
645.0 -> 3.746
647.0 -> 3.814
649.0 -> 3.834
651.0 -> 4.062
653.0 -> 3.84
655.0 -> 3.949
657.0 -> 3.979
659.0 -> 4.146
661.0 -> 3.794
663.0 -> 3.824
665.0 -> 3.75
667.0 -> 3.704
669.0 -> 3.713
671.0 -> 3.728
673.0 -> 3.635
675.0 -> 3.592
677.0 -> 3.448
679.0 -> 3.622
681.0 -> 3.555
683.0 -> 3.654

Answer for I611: 1.1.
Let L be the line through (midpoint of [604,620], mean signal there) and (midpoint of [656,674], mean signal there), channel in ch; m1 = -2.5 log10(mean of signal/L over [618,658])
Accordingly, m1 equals 0.00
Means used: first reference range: 3.97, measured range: 3.91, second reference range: 3.81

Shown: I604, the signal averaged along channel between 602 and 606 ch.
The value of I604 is 3.73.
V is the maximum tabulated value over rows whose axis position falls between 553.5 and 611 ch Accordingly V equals 4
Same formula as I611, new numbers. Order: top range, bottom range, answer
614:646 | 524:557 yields 1.26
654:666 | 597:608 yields 1.05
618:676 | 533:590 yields 1.16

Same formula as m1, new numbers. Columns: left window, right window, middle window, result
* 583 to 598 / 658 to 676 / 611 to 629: -0.108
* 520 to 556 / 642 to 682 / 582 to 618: -0.089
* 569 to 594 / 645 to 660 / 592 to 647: -0.028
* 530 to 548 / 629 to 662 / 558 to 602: -0.024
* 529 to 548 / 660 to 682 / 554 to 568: -0.019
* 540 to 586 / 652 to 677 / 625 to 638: -0.055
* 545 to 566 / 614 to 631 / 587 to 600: 0.029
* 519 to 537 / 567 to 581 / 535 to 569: 0.011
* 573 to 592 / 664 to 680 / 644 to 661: -0.083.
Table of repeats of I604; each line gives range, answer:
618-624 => 4.02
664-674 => 3.71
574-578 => 3.59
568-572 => 3.56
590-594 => 3.58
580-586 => 3.49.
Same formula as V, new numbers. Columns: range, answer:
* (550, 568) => 3.347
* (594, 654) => 4.163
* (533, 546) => 3.244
